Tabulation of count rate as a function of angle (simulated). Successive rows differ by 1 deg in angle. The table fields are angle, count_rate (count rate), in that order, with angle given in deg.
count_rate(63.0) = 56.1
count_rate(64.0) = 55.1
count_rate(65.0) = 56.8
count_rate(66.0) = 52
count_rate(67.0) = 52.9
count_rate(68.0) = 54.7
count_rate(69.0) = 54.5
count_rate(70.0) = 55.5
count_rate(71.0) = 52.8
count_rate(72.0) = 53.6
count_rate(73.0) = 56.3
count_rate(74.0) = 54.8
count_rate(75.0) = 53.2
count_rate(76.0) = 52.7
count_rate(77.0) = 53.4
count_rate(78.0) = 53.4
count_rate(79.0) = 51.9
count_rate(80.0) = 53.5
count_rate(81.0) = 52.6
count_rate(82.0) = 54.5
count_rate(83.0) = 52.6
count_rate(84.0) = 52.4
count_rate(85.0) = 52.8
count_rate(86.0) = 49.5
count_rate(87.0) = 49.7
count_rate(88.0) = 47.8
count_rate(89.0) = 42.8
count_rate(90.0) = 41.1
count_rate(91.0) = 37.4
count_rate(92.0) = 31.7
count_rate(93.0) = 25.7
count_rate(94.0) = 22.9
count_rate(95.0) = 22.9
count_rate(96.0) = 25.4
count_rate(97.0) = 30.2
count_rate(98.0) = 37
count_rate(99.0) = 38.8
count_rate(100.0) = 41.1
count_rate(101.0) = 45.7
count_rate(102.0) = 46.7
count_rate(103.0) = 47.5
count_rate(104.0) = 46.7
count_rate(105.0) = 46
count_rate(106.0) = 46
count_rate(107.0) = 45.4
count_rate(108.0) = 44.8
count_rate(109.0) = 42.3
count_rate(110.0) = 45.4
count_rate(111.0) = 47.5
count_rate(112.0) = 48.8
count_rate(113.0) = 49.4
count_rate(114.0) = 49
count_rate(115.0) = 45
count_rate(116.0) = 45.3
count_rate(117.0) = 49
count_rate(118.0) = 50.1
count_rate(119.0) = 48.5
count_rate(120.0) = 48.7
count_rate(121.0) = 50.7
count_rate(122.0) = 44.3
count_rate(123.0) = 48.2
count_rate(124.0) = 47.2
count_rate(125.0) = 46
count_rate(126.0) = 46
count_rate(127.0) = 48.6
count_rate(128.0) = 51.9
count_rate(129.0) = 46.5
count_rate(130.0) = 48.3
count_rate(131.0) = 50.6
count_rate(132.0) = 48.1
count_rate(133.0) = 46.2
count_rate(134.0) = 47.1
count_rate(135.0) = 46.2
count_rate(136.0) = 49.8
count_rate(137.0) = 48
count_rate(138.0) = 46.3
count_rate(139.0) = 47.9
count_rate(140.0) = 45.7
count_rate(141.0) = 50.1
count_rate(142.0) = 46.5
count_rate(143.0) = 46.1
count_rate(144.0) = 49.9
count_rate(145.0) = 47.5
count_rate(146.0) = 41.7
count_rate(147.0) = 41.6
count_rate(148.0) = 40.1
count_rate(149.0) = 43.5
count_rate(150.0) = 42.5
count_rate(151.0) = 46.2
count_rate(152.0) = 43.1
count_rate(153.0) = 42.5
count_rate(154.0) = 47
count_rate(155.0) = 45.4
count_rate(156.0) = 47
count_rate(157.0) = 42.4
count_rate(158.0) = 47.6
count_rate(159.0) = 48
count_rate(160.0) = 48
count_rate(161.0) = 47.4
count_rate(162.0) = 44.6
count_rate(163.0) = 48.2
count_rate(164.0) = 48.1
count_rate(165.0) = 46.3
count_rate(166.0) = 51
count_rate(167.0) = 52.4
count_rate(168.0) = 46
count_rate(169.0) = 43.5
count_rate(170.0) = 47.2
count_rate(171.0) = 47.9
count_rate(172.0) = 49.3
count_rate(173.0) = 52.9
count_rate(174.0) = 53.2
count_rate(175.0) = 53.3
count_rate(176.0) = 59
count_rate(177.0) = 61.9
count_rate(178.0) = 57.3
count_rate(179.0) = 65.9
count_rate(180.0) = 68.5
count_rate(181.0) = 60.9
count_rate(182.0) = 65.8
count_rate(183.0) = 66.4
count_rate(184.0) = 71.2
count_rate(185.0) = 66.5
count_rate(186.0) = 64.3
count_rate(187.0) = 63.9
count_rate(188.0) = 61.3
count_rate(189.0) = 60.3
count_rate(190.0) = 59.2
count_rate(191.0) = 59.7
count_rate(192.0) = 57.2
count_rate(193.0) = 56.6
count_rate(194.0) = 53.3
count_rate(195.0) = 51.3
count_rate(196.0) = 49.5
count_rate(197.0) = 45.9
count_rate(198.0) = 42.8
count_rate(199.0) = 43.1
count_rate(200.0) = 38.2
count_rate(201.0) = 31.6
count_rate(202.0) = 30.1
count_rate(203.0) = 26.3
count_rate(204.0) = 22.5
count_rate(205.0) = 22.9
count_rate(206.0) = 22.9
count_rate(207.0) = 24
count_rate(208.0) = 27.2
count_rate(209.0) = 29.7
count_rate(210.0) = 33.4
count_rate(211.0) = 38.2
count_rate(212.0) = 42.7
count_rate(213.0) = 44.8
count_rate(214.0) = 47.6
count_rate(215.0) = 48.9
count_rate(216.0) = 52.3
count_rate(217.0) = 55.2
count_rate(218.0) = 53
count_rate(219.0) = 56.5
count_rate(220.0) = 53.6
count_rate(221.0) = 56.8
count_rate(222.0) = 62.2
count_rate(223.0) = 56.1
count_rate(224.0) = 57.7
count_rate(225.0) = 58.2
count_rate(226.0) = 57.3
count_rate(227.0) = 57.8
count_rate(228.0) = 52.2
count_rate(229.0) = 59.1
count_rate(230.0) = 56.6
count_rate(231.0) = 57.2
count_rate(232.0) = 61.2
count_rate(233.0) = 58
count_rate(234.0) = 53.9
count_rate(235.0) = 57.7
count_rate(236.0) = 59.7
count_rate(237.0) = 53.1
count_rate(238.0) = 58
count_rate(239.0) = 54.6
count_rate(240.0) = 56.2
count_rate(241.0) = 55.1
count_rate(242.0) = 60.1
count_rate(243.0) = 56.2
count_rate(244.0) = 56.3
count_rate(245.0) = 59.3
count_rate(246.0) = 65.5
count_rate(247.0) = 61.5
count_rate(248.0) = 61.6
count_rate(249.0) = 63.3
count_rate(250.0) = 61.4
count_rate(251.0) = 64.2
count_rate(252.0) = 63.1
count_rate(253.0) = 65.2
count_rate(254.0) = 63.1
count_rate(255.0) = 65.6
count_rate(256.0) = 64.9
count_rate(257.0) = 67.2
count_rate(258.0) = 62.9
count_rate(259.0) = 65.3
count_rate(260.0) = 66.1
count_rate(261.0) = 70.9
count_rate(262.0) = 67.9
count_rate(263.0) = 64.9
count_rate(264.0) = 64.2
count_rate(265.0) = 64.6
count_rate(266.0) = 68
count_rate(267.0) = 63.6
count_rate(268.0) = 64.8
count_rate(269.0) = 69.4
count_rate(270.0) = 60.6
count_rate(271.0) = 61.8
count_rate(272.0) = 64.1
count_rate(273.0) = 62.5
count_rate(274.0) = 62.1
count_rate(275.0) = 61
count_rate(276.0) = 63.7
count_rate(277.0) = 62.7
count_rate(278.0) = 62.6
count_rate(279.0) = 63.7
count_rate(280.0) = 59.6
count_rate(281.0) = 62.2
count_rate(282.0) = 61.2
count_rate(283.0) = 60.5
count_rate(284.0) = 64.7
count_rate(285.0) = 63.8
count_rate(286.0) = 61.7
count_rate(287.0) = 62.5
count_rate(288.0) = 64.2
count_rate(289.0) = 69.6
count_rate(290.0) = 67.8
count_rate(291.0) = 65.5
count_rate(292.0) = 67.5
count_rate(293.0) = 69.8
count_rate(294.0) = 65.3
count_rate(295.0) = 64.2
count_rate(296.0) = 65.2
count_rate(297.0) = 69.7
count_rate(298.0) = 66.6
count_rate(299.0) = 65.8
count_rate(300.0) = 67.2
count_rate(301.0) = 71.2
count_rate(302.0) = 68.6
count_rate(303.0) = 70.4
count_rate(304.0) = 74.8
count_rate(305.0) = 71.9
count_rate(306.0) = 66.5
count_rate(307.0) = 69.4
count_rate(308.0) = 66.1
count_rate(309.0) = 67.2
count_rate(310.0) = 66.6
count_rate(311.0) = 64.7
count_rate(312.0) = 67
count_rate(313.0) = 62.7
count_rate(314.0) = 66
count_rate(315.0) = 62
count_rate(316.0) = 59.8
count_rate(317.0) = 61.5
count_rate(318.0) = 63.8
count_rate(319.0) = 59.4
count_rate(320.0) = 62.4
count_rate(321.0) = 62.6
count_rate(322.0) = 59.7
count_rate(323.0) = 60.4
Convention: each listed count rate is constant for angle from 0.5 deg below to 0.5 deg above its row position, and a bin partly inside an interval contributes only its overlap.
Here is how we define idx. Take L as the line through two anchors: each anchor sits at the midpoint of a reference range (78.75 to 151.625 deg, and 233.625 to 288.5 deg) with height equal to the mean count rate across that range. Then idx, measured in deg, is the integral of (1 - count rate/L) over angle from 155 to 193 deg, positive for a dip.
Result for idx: -1.93 deg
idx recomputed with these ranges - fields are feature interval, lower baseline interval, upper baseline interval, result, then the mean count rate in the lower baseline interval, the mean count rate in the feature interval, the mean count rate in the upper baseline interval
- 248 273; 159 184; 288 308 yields -0.4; 53.8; 64.8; 68.1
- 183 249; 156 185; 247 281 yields 8.2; 53.5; 51.4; 64.1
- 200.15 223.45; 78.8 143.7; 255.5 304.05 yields 6.8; 45.3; 40.7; 65.2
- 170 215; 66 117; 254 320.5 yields 5.5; 46.2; 48.9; 65.2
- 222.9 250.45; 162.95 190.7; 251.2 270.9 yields 2.1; 57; 58.1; 65.3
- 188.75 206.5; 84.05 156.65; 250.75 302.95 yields 3.8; 44.6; 42.7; 65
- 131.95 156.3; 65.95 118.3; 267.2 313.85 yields 2.6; 46.3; 45.8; 65.4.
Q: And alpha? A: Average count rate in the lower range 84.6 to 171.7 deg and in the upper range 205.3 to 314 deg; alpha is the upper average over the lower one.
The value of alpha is 1.3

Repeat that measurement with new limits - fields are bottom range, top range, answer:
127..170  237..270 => 1.35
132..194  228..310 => 1.23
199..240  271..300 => 1.36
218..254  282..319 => 1.13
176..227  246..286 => 1.27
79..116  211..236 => 1.26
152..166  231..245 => 1.23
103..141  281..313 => 1.40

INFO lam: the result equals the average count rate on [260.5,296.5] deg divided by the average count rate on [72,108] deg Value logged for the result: 1.44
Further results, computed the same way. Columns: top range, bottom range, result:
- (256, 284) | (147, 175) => 1.37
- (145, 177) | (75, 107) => 1.08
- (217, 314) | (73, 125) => 1.38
